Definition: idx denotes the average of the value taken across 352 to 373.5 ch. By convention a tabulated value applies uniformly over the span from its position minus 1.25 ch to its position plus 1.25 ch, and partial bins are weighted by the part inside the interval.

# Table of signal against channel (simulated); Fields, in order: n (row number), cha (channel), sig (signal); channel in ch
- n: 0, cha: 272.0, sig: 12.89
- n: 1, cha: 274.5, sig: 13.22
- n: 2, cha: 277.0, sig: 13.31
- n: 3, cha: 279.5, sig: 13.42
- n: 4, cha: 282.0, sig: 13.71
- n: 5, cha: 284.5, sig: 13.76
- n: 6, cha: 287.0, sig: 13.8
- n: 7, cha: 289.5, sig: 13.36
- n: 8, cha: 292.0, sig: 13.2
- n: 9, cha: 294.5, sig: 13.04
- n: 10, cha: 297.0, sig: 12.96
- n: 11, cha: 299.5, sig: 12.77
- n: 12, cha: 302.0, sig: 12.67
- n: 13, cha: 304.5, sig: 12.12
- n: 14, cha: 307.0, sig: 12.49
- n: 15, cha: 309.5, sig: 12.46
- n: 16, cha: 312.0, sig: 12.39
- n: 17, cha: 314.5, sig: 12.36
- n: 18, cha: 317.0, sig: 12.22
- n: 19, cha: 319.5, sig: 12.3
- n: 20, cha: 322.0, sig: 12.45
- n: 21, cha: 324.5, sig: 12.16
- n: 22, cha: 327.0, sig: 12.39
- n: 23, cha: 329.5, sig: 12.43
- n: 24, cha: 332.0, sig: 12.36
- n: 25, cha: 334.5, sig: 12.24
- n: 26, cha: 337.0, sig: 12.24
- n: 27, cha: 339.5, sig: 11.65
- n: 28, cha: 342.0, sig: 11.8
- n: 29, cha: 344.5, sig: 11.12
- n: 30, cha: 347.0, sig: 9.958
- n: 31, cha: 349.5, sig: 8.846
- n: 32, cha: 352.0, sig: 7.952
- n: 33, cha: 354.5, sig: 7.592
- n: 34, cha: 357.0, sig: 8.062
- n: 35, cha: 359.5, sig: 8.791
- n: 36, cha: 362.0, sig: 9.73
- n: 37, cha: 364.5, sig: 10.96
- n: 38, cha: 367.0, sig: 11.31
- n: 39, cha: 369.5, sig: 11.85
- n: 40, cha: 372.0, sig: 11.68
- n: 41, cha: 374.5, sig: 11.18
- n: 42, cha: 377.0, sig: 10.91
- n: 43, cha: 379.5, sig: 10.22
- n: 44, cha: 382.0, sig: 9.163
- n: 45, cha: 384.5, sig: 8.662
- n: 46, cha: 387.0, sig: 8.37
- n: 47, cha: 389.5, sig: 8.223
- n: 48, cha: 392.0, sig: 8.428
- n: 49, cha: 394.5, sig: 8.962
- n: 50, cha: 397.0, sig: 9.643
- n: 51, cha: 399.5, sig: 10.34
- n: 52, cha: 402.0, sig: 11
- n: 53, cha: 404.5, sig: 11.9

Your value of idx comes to 9.89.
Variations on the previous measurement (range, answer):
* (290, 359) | 11.6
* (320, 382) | 10.8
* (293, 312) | 12.6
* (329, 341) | 12.2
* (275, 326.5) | 12.8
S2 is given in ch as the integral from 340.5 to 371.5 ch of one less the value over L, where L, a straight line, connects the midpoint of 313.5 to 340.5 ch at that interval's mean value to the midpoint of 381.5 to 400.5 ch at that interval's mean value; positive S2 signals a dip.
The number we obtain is 2.4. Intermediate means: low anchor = 12.3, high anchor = 8.95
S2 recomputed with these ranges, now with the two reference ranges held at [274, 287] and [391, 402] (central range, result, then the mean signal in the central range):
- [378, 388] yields 0.9 ch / 9.17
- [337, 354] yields 1.6 ch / 10.3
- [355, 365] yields 1.5 ch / 9.13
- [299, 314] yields 0.2 ch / 12.5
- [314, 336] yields -0.6 ch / 12.3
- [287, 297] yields -0.1 ch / 13.2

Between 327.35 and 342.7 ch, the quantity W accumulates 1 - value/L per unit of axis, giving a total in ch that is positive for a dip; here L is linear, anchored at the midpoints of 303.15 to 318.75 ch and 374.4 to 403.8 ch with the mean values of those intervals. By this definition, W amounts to -0.9 ch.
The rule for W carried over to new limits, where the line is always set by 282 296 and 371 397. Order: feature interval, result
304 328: 0.0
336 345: -0.3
